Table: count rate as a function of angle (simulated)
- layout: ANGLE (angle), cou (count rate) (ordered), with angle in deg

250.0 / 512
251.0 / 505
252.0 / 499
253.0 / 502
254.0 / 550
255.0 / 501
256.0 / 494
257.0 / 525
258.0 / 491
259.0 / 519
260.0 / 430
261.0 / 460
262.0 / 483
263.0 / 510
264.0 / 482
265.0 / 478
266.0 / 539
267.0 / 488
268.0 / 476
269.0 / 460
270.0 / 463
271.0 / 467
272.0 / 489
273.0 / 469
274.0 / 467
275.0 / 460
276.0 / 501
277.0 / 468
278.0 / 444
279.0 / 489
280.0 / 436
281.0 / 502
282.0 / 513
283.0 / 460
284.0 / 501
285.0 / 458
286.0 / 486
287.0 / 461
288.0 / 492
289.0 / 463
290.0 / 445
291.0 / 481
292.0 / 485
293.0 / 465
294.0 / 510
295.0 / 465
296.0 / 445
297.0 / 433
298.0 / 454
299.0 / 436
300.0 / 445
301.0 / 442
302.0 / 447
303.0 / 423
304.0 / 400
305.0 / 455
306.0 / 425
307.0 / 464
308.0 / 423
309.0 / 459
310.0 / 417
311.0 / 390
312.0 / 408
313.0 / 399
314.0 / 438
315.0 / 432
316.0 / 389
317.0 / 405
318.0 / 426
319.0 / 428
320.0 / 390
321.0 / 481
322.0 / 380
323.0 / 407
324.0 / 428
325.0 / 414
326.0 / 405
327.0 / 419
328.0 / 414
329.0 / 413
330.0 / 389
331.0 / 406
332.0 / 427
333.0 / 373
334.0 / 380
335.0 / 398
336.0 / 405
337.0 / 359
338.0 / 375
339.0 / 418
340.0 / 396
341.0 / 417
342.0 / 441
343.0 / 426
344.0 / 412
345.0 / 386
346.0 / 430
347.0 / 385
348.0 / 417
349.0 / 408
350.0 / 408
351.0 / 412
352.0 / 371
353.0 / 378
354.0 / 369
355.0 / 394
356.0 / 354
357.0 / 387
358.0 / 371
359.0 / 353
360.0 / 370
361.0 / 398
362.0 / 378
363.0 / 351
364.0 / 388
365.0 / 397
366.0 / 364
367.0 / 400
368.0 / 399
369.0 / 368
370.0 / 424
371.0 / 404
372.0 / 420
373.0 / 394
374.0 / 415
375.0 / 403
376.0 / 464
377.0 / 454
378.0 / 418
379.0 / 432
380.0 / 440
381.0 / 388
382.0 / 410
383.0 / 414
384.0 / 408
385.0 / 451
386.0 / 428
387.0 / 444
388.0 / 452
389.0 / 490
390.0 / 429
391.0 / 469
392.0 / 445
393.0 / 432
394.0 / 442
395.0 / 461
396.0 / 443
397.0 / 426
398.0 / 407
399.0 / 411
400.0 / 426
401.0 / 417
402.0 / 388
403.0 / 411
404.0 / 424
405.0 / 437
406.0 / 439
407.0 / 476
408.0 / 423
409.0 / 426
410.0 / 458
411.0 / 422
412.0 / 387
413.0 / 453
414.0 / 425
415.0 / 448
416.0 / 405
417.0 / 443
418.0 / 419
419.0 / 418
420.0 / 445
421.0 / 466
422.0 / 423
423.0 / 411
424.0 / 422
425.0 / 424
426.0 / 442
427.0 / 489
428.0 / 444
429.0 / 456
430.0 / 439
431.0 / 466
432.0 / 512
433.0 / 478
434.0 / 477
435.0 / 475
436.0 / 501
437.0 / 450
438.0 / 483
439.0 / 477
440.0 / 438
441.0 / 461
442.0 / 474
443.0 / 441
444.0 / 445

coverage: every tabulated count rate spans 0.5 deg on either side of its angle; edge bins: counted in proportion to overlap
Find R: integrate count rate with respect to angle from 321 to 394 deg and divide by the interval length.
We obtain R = 407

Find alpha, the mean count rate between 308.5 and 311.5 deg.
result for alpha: 422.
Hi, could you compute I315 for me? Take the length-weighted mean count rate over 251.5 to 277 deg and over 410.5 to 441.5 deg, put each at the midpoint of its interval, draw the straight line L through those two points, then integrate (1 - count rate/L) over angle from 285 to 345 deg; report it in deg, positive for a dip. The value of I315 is 6.1 deg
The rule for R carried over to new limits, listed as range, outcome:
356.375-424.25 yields 420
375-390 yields 434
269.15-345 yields 437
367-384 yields 415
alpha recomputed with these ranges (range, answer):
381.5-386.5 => 422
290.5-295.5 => 481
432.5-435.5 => 477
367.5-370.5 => 397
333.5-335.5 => 389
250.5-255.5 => 511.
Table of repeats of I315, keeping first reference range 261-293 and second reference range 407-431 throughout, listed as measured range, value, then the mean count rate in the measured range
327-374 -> 6.3 deg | 395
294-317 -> 1.8 deg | 432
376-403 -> 0.8 deg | 432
